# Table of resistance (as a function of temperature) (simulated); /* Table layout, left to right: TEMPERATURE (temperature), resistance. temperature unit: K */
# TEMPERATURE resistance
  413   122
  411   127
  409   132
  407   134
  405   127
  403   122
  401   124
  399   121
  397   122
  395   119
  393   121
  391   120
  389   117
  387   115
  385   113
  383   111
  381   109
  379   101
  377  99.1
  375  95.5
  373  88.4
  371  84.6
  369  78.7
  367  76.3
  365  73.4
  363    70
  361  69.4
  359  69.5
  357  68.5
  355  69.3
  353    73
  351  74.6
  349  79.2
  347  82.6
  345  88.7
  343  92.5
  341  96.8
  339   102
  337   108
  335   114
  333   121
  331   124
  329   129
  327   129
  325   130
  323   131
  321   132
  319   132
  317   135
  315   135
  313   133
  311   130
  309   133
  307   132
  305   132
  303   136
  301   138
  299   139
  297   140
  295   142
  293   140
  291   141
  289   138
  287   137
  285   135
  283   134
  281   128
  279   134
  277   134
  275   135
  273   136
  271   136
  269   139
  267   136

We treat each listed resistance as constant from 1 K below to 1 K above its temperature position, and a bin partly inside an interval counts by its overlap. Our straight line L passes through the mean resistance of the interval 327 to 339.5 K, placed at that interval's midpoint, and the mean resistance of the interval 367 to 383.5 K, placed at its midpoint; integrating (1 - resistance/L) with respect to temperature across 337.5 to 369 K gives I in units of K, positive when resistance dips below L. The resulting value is 8.09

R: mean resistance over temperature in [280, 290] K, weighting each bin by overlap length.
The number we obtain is 134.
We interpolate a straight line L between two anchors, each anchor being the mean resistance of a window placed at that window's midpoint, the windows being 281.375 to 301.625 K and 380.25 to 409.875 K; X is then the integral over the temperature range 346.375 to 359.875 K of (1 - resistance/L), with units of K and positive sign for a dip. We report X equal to 5.7 K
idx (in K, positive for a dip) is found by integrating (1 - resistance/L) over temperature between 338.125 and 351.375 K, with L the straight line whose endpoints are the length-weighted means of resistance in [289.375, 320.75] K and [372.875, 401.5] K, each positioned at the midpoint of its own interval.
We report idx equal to 3.83 K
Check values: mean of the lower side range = 136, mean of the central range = 88.6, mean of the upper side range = 112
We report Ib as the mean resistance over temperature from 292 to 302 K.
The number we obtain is 140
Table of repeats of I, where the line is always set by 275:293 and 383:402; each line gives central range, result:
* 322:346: 2.63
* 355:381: 8.60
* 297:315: -0.34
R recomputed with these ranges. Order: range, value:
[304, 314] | 132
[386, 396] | 118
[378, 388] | 110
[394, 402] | 122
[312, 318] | 134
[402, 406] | 124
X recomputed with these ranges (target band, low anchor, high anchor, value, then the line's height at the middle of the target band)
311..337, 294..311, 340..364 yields -4.1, 111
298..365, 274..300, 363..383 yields 2.6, 112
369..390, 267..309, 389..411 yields 4.0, 126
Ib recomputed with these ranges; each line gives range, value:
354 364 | 69.3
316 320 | 134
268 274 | 137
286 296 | 140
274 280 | 134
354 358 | 68.9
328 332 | 126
